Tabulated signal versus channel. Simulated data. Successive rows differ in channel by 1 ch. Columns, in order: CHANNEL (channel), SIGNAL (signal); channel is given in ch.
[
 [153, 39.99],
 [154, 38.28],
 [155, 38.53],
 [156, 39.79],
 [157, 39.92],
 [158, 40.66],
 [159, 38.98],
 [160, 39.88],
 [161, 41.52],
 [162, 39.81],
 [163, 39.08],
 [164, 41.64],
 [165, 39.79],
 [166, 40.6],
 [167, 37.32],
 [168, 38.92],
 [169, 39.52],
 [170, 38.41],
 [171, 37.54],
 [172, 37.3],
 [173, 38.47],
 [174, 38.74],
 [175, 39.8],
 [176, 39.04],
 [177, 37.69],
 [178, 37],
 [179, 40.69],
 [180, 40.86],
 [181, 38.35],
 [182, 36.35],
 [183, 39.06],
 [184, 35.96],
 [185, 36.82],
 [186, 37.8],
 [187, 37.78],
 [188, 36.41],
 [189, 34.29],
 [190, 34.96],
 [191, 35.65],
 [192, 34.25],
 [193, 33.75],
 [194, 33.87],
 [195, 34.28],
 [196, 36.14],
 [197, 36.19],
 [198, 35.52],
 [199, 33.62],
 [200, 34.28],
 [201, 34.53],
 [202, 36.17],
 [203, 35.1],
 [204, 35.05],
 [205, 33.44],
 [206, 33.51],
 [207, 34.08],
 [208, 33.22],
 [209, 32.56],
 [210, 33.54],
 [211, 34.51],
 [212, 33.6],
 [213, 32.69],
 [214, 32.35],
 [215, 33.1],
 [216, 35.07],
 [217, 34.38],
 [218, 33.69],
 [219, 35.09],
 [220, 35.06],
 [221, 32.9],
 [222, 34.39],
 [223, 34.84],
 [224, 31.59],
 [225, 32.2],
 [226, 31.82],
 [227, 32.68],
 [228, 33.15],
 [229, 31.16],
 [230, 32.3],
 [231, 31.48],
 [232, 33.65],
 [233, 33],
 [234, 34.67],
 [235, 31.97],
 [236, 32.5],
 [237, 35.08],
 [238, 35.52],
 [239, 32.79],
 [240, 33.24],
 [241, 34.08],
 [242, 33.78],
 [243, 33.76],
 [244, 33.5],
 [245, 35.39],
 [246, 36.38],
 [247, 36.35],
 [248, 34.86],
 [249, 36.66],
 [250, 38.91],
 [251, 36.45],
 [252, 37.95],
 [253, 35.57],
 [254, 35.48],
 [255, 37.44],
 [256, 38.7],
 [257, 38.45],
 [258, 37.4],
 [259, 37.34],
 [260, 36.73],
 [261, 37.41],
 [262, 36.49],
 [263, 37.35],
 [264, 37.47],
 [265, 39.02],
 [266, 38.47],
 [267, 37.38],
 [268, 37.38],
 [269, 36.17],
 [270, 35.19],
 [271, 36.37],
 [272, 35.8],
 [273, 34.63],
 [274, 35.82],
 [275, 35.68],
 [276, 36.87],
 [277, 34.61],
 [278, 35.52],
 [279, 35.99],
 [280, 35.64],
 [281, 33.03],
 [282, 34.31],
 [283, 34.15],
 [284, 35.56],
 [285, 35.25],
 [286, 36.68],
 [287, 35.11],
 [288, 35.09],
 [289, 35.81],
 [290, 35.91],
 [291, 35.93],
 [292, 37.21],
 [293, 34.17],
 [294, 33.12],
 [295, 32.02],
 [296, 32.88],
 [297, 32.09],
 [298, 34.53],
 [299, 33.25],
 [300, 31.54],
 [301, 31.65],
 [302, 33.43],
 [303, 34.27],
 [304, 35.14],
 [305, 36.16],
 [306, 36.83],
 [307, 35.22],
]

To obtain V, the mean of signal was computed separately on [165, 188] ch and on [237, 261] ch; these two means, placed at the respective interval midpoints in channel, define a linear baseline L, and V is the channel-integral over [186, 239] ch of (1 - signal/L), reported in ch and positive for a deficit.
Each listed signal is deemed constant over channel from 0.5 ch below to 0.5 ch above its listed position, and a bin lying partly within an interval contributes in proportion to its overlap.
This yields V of 4.5 ch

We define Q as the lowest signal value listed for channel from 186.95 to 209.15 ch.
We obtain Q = 32.56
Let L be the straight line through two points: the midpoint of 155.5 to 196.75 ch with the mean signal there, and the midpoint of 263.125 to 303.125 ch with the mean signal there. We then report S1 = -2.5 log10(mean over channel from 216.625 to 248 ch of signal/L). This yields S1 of 0.09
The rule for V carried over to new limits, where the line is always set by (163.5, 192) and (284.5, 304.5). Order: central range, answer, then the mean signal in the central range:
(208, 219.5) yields 1.0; 33.7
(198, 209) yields 0.9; 34.3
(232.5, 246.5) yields 0.8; 34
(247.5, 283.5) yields -1.3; 36.5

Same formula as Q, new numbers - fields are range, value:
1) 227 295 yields 31.16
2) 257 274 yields 34.63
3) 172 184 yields 35.96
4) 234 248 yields 31.97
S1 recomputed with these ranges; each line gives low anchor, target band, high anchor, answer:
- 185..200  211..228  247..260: 0.08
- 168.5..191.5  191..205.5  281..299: 0.07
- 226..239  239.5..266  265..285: -0.06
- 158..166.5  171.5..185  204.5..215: -0.01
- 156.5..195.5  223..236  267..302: 0.12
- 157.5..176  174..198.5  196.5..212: 0.00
